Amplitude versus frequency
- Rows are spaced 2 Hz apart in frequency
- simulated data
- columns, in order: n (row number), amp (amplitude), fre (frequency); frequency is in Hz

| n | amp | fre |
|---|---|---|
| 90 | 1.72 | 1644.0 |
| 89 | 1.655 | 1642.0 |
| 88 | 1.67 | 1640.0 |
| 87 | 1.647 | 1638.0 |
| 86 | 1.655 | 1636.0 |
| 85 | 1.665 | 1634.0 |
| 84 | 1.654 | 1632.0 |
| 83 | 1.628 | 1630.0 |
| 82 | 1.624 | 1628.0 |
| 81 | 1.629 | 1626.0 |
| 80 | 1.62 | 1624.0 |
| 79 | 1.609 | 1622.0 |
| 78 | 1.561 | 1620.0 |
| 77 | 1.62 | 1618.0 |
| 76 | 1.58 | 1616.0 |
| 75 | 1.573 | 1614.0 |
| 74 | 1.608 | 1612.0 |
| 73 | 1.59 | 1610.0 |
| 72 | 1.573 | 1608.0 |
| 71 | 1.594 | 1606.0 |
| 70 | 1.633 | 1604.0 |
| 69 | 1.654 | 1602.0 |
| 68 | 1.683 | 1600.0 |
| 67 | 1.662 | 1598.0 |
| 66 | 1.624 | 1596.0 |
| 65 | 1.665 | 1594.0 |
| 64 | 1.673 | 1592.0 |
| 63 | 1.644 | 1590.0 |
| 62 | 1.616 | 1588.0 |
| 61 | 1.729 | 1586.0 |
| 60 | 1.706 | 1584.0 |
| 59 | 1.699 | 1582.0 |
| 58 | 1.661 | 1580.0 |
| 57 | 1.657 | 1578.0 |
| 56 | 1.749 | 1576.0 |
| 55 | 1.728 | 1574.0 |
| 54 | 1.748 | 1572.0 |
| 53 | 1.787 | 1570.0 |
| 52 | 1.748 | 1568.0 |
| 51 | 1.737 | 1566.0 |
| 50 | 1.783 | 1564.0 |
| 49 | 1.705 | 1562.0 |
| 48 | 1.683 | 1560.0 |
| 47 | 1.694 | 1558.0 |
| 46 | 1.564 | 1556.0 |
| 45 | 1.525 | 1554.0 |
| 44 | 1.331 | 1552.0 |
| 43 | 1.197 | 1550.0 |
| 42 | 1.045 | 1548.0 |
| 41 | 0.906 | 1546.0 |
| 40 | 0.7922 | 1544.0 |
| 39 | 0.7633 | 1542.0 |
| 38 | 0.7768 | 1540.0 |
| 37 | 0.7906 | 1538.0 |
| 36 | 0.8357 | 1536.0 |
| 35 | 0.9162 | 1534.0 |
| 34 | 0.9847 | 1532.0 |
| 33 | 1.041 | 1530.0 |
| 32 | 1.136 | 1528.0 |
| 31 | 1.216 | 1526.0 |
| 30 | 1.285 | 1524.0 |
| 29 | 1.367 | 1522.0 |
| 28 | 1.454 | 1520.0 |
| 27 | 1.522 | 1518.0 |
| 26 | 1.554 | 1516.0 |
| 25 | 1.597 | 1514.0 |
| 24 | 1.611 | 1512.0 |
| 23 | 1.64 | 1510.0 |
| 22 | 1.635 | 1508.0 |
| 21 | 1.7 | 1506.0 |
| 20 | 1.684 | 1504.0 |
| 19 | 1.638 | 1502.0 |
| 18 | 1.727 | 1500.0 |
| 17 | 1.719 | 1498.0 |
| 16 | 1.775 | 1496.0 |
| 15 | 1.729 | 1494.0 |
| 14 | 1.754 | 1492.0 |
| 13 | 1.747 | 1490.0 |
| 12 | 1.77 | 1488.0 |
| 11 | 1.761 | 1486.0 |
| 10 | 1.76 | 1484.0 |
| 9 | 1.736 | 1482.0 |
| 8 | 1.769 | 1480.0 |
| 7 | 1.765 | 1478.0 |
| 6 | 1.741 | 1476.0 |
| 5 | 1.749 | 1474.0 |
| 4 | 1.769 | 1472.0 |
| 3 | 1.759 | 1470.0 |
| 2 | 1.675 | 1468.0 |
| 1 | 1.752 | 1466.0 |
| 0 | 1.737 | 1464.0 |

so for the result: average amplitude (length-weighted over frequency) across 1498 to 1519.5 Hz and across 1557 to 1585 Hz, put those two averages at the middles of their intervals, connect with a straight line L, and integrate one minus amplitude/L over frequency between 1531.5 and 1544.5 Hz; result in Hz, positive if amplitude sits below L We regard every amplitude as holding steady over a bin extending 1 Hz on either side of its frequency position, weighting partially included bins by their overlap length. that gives 6.5 Hz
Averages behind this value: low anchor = 1.63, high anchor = 1.72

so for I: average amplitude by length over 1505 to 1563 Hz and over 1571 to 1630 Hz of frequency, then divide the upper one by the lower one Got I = 1.3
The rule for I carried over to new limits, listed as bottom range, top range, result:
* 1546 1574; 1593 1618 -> 1.04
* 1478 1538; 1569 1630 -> 1.09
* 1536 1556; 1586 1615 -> 1.58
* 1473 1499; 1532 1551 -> 0.51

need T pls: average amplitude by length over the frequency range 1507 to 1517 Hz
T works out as 1.61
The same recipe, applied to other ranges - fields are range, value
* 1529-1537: 0.944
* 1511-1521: 1.55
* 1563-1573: 1.76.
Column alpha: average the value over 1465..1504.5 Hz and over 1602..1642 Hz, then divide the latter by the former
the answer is 0.93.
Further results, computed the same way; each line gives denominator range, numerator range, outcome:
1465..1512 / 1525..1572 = 0.74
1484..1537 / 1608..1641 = 1.08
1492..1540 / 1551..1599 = 1.19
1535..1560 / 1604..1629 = 1.42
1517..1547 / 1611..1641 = 1.54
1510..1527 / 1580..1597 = 1.14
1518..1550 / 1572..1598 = 1.61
